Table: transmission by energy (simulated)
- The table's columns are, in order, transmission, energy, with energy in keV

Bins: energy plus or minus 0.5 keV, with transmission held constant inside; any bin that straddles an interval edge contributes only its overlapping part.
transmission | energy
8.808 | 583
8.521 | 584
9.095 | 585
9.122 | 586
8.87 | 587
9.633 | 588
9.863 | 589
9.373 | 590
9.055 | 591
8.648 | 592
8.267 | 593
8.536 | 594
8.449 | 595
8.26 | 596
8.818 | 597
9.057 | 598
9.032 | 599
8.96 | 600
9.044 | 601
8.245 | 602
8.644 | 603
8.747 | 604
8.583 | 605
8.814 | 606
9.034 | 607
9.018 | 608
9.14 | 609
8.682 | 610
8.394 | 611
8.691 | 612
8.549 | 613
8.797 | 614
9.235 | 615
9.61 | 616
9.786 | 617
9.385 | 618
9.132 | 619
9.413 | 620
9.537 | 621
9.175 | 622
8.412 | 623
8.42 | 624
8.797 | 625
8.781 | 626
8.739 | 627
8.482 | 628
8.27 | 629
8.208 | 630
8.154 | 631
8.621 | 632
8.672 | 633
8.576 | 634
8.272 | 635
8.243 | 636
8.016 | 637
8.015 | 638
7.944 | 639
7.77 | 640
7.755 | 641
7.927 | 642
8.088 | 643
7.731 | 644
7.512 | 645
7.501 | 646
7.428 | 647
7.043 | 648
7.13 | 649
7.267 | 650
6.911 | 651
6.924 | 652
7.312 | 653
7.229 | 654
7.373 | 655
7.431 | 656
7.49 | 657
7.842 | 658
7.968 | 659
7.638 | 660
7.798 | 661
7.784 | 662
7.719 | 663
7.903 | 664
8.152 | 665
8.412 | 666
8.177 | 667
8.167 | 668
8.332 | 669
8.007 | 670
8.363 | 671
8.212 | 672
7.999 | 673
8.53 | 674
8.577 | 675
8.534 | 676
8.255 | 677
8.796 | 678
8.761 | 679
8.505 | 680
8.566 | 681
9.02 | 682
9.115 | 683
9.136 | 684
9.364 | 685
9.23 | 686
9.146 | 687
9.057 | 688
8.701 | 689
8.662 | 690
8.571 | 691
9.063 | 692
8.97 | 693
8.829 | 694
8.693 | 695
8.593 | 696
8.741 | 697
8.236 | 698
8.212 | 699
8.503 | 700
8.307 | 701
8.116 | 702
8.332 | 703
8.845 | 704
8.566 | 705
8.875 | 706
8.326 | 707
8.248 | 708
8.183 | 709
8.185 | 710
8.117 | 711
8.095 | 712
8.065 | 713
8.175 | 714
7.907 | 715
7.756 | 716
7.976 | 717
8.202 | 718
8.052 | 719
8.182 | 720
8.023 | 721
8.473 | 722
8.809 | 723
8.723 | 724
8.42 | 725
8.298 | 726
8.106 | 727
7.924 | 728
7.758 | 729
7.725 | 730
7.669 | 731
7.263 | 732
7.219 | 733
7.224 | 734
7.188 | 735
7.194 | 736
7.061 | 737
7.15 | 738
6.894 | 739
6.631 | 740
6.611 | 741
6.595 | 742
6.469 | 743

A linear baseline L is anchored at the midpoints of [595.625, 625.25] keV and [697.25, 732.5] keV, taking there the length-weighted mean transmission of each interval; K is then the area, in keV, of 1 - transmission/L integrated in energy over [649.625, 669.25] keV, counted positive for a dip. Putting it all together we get 2.04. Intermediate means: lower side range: 8.92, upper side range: 8.19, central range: 7.69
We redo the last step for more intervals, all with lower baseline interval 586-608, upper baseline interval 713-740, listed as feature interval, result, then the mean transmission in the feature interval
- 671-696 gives -1.8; 8.75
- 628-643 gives 0.6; 8.18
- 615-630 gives -0.6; 8.98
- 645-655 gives 1.4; 7.22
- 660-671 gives 0.3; 8.04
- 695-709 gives -0.8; 8.45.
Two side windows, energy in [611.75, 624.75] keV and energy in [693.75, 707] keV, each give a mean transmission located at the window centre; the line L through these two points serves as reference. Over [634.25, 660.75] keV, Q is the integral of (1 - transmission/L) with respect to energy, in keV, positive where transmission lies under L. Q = 3.8 keV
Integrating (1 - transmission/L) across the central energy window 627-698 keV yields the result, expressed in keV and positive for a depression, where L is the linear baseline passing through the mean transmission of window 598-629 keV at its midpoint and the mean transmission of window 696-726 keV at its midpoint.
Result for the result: 3.3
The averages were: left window 8.9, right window 8.3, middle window 8.19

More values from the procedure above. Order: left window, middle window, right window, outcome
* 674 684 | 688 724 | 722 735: -0.56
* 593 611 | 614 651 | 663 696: 1.46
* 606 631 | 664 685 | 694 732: 0.05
